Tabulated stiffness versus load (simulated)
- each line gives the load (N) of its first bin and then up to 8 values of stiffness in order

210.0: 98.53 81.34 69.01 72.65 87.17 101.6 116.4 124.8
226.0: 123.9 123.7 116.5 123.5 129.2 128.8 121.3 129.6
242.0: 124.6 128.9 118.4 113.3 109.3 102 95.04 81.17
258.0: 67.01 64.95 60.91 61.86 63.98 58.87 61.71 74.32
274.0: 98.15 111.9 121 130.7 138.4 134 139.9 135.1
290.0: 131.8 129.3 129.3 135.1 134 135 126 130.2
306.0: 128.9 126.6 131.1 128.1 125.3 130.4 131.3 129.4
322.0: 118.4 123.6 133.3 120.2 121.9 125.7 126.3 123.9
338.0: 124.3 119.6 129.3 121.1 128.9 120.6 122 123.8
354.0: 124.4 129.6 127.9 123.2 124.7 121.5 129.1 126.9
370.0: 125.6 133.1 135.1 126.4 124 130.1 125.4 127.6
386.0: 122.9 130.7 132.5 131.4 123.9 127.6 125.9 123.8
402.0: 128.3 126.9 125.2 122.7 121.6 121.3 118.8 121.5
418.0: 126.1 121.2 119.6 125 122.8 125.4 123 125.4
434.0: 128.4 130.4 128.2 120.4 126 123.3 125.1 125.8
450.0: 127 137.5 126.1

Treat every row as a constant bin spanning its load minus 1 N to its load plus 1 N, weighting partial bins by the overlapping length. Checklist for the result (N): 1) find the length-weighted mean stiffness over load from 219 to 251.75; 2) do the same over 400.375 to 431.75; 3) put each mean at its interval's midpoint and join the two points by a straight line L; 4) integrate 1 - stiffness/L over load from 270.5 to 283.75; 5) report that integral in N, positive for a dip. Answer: 1.0 N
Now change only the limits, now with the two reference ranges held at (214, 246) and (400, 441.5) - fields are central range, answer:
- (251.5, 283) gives 8.18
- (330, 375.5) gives -1.75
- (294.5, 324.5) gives -2.51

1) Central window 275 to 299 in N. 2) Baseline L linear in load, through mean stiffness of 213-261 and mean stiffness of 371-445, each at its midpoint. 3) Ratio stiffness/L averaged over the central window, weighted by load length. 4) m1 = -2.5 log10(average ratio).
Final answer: -0.16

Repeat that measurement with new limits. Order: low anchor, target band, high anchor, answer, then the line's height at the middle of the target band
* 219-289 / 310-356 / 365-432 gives -0.07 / 117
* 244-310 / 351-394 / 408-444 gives -0.08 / 118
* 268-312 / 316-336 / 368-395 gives -0.01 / 124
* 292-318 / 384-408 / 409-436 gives -0.02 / 125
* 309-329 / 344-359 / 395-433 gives 0.01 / 126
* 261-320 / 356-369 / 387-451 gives -0.04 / 121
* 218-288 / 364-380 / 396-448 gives -0.08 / 119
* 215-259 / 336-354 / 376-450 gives -0.04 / 120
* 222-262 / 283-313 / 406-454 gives -0.15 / 115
